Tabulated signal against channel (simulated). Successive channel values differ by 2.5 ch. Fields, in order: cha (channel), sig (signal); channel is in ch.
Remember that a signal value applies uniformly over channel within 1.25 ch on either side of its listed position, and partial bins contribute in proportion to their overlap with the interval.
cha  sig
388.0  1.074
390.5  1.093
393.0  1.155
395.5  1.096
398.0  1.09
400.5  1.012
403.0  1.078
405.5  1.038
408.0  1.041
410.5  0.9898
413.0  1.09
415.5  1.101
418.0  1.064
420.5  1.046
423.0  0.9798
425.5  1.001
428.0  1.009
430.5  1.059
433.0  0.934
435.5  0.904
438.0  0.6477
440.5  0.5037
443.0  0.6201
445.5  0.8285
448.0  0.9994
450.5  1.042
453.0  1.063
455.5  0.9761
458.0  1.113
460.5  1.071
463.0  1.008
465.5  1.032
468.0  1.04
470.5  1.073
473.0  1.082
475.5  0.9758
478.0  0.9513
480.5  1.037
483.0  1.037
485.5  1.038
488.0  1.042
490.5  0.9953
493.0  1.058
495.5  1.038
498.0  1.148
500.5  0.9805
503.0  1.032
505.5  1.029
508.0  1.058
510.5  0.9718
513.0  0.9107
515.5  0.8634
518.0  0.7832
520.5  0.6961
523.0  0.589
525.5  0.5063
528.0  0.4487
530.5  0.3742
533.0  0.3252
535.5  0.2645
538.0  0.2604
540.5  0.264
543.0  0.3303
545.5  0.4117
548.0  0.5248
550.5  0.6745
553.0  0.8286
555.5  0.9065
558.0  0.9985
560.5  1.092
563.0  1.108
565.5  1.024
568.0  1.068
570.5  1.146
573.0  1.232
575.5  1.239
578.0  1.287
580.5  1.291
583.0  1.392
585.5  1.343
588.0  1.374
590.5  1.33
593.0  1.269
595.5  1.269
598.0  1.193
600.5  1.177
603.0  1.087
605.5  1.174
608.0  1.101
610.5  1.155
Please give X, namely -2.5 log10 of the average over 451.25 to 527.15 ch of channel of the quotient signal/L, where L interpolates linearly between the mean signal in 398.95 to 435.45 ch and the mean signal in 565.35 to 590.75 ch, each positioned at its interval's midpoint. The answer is 0.16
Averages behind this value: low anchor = 1.03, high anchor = 1.25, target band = 0.971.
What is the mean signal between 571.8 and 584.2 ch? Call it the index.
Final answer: 1.29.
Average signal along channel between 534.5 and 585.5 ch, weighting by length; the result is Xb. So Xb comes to 0.882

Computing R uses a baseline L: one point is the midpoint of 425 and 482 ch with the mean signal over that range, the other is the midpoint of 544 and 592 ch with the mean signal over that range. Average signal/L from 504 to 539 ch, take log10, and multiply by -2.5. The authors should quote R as 0.48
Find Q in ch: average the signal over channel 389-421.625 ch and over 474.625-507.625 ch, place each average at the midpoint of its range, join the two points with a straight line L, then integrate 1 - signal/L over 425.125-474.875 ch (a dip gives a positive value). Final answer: 4.7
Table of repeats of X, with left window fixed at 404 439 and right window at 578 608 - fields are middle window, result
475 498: 0.07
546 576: 0.25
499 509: 0.10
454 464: 0.01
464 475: 0.02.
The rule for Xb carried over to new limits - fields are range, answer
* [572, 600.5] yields 1.29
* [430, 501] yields 0.975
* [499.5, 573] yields 0.748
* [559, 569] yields 1.07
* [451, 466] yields 1.04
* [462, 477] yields 1.03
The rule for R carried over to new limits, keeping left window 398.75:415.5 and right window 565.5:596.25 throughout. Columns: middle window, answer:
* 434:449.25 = 0.40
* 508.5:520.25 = 0.32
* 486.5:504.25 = 0.11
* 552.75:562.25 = 0.25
